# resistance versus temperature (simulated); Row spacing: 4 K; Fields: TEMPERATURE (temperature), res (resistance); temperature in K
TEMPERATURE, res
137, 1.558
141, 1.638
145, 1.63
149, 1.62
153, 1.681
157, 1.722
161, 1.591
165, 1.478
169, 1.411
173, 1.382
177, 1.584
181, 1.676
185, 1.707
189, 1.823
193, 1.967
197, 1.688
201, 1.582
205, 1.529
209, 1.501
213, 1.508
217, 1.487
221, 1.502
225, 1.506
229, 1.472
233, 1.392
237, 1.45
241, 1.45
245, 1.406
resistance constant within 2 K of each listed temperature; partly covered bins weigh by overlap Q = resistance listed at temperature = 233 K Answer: 1.392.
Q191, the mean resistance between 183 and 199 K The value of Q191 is 1.8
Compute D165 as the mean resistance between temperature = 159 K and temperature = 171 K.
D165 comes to 1.49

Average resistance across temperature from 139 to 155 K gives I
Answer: 1.64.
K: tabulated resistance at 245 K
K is 1.406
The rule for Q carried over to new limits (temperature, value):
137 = 1.558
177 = 1.584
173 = 1.382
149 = 1.62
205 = 1.529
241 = 1.45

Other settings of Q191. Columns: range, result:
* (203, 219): 1.51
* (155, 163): 1.66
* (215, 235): 1.47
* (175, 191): 1.7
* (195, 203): 1.64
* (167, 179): 1.46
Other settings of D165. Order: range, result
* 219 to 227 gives 1.5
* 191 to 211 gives 1.65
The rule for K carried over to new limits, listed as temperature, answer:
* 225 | 1.506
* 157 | 1.722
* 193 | 1.967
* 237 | 1.45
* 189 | 1.823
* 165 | 1.478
